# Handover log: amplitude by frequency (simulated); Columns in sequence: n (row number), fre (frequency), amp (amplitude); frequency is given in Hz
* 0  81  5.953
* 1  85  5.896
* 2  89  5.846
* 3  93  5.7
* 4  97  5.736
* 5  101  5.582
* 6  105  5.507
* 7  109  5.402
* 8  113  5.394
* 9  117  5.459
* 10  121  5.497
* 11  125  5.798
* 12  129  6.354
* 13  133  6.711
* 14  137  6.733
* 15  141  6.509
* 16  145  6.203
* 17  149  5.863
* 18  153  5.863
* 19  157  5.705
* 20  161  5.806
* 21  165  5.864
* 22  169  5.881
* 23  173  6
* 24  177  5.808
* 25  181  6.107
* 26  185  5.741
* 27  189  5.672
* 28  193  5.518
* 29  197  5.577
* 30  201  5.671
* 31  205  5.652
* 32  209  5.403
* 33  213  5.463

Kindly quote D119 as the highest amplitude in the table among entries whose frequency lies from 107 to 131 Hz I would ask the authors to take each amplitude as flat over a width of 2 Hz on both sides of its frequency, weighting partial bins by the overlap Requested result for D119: 6.354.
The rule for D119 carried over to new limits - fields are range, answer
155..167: 5.864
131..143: 6.733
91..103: 5.736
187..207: 5.672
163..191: 6.107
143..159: 6.203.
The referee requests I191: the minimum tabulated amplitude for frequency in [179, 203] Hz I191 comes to 5.518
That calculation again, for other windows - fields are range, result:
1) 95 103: 5.582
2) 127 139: 6.354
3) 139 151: 5.863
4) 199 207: 5.652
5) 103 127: 5.394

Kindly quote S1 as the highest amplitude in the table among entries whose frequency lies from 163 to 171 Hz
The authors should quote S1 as 5.881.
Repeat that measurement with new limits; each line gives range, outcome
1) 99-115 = 5.582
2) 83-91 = 5.896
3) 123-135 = 6.711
